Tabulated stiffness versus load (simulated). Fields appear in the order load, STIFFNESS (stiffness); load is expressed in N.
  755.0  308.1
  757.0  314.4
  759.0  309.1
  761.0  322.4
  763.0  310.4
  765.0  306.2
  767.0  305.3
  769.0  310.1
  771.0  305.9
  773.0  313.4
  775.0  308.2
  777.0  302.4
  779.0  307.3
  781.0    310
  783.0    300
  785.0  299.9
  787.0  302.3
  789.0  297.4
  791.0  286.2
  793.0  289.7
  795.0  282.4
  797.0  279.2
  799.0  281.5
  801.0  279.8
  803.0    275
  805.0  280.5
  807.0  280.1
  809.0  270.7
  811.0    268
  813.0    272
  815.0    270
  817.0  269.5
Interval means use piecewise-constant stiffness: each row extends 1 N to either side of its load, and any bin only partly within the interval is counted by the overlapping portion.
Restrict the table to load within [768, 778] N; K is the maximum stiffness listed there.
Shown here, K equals 313.4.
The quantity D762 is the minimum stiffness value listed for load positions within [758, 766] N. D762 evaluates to 306.2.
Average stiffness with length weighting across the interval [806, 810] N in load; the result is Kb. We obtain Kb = 275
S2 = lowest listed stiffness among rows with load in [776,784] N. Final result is 300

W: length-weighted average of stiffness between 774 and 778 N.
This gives 305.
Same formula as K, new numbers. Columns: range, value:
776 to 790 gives 310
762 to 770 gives 310.4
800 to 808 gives 280.5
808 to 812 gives 270.7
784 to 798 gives 302.3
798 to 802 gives 281.5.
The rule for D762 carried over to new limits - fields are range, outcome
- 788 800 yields 279.2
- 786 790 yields 297.4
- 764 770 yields 305.3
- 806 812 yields 268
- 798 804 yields 275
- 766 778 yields 302.4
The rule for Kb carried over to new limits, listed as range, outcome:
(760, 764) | 316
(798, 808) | 279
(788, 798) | 287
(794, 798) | 281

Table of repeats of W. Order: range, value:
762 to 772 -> 308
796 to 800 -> 280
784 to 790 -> 300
